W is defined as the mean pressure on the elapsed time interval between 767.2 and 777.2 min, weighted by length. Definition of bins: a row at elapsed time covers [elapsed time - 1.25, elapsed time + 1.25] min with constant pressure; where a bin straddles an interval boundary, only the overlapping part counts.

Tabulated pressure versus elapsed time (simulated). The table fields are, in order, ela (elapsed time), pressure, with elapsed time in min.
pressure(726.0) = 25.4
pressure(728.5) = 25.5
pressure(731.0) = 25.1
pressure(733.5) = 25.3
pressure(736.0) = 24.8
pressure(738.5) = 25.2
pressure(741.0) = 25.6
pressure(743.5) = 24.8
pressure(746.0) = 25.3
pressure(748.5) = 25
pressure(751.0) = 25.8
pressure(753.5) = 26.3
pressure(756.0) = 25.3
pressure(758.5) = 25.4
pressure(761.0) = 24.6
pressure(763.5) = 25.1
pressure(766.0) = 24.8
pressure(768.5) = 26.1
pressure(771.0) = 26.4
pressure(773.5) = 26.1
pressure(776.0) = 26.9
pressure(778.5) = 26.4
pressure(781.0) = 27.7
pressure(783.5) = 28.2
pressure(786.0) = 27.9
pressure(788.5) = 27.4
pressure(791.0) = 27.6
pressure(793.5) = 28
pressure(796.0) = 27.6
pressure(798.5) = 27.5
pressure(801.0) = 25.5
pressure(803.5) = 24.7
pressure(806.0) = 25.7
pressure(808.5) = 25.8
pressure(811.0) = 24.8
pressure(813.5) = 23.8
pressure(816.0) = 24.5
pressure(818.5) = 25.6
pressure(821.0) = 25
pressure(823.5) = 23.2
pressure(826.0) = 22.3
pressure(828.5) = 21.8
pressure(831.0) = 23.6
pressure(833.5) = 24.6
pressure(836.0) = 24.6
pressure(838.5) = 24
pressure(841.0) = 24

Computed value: 26.4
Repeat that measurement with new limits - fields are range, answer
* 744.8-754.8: 25.6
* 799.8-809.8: 25.4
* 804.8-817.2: 24.9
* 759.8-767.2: 24.8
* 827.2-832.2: 22.7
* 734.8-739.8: 25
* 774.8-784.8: 27.3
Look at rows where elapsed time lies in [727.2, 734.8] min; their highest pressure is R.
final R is 25.5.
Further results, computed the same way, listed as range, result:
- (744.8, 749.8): 25.3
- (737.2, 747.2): 25.6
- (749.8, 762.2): 26.3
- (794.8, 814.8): 27.6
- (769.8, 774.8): 26.4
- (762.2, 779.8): 26.9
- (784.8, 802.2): 28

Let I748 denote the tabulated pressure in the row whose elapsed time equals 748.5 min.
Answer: 25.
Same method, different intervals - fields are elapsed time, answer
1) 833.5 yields 24.6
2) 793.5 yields 28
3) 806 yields 25.7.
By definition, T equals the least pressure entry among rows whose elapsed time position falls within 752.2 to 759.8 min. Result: 25.3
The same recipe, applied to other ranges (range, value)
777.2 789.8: 26.4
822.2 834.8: 21.8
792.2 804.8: 24.7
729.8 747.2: 24.8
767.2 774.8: 26.1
